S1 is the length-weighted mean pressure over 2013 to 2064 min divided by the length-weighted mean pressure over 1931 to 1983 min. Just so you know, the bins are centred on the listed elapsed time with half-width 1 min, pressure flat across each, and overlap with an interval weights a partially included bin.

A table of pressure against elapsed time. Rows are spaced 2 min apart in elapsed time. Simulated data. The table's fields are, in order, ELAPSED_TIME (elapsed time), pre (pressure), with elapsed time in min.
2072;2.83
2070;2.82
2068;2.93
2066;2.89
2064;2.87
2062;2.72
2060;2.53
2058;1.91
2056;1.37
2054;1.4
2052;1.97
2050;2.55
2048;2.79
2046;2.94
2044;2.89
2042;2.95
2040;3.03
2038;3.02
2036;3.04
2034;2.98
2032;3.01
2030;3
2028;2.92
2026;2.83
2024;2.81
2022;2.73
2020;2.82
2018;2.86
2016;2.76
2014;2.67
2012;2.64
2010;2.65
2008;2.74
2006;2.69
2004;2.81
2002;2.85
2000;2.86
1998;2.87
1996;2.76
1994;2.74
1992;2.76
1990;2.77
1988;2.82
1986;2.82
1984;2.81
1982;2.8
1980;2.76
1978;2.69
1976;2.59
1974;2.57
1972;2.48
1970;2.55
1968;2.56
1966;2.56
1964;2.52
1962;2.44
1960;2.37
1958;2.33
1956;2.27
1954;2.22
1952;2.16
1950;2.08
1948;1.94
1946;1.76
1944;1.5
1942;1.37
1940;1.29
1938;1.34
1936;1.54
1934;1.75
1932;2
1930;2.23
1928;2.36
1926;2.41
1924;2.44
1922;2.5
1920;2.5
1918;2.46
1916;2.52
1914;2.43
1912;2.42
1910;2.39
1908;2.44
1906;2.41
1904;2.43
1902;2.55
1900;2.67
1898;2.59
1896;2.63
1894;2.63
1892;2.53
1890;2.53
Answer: 1.23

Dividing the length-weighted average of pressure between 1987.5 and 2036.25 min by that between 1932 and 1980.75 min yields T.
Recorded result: 1.3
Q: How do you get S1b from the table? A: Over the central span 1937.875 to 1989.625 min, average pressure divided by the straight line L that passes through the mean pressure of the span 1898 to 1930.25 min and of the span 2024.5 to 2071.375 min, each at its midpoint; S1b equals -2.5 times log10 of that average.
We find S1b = 0.10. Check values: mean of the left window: 2.46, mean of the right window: 2.67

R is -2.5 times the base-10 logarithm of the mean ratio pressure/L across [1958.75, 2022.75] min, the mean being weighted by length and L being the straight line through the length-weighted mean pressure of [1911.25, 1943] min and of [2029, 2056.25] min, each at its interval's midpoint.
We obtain -0.120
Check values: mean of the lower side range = 2.09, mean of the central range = 2.7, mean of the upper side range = 2.67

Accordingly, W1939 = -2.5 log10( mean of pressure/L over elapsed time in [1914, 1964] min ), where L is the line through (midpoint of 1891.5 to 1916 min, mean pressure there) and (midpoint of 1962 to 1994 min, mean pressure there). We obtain 0.23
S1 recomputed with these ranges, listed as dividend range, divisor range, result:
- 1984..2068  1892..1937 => 1.14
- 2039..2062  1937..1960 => 1.29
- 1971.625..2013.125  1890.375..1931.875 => 1.11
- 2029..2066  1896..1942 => 1.16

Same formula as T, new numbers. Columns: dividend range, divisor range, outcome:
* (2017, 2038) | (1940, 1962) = 1.46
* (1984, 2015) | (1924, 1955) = 1.47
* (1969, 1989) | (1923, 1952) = 1.44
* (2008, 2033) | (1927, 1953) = 1.56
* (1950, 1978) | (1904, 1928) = 0.99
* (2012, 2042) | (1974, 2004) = 1.04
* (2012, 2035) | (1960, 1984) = 1.10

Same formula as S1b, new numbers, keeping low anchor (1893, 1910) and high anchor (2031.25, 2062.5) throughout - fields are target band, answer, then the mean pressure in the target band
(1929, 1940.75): 0.436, 1.7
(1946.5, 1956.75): 0.202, 2.11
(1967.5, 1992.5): -0.059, 2.69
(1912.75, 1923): 0.025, 2.48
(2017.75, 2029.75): -0.112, 2.84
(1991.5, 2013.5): -0.084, 2.76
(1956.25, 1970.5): 0.037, 2.46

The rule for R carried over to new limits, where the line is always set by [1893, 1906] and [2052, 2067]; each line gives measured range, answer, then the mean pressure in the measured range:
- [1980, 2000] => -0.18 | 2.8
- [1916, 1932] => 0.05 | 2.39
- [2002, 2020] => -0.18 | 2.74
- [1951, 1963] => 0.07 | 2.3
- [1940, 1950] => 0.44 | 1.65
